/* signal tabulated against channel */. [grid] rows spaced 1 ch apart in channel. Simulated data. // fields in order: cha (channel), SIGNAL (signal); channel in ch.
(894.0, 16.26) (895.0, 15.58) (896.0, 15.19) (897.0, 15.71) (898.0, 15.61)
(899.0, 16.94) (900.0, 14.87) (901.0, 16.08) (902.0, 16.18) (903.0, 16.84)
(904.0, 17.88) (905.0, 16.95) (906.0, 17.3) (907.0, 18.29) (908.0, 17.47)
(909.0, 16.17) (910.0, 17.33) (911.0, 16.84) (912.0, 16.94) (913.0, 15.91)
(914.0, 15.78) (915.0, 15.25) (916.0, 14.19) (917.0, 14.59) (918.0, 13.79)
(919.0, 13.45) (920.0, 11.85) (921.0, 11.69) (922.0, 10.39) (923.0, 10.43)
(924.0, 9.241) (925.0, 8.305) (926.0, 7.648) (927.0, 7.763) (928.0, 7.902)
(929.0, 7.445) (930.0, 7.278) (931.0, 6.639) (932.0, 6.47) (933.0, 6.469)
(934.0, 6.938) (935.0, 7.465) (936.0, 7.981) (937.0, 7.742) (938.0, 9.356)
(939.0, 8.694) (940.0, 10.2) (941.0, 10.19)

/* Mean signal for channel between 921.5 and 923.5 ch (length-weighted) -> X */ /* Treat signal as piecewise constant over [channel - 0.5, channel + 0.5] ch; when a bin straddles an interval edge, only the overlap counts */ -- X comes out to 10.4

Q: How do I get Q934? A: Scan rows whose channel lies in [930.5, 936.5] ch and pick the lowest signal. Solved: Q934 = 6.469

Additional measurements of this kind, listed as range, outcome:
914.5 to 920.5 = 11.85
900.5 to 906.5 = 16.08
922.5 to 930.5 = 7.278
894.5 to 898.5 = 15.19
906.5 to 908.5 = 17.47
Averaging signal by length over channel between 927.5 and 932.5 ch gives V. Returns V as 7.15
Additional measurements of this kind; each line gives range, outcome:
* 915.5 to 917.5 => 14.4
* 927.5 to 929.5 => 7.67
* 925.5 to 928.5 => 7.77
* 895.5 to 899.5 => 15.9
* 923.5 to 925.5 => 8.77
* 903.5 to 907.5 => 17.6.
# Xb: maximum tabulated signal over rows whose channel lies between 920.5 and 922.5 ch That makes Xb 11.69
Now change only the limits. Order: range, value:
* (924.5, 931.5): 8.305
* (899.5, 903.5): 16.84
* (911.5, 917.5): 16.94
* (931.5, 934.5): 6.938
